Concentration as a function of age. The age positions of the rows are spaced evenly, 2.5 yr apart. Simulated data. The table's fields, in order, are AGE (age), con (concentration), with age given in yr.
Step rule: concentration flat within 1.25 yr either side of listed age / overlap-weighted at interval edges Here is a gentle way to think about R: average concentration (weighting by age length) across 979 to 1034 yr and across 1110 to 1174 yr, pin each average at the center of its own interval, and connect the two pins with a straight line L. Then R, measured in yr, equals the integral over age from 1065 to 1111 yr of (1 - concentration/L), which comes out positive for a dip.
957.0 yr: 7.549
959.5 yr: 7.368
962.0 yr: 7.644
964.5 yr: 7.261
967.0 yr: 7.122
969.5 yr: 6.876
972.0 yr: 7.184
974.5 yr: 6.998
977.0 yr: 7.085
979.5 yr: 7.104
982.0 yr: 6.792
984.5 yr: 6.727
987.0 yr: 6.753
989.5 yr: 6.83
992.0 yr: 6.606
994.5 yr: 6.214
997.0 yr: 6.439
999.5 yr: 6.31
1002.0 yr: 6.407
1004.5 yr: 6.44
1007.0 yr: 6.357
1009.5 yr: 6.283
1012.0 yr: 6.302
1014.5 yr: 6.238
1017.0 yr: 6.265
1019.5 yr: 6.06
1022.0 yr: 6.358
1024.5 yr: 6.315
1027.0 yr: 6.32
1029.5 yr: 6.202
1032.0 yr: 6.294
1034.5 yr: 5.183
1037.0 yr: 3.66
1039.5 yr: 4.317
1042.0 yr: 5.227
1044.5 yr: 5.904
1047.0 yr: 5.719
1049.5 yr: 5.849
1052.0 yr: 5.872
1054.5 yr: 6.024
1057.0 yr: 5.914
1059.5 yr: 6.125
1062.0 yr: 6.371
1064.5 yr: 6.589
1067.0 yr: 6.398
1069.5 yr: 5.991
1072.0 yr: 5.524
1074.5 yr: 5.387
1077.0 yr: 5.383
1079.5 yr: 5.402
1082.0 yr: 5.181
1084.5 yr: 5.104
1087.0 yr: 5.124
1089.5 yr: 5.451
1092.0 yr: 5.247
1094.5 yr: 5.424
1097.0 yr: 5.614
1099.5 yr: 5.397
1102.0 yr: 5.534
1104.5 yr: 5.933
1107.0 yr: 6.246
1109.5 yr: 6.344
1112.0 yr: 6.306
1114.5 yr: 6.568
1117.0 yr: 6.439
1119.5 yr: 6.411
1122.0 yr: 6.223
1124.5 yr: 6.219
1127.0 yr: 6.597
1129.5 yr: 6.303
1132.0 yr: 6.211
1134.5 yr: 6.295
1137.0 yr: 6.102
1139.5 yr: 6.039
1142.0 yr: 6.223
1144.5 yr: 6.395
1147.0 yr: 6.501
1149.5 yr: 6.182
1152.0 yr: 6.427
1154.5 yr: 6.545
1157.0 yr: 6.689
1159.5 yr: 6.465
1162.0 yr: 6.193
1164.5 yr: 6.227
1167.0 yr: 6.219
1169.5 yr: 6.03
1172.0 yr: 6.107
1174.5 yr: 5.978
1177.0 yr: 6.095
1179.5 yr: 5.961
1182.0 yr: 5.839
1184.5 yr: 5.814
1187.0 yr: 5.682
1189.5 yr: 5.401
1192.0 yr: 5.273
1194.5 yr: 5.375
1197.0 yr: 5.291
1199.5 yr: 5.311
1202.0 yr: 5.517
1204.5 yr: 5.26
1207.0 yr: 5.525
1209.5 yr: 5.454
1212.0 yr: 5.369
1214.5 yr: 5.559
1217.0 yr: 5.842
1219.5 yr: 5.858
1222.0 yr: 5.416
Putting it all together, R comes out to 5.3 yr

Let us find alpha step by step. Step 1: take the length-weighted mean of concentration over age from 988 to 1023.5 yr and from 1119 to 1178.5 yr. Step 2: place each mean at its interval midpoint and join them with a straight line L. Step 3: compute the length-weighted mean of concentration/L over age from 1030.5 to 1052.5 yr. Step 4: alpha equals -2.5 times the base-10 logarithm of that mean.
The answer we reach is 0.19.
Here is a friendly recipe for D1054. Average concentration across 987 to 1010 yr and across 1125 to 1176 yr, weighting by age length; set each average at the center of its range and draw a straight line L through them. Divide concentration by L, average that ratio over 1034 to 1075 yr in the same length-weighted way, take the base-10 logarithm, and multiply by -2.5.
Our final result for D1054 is 0.13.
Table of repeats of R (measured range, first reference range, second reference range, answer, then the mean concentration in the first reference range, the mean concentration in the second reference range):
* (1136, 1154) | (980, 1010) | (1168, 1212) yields -1.3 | 6.53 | 5.64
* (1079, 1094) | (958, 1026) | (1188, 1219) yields 2.1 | 6.68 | 5.44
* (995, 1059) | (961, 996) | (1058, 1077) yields 5.0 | 6.93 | 6.01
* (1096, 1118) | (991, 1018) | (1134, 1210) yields 0.2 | 6.35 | 5.95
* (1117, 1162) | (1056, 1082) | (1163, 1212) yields -4.5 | 5.87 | 5.7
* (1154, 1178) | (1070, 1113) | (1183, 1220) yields -3.2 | 5.57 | 5.5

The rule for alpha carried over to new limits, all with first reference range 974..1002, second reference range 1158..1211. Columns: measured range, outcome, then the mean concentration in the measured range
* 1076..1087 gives 0.19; 5.25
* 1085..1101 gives 0.16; 5.37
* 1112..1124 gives -0.05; 6.39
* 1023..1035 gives 0.06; 6.12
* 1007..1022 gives 0.05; 6.25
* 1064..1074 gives 0.05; 6.04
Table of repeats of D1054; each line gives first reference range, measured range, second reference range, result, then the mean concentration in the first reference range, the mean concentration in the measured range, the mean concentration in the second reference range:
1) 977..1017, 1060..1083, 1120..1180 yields 0.10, 6.53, 5.82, 6.27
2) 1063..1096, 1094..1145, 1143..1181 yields -0.04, 5.56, 6.14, 6.26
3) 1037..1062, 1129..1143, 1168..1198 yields -0.09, 5.6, 6.19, 5.74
